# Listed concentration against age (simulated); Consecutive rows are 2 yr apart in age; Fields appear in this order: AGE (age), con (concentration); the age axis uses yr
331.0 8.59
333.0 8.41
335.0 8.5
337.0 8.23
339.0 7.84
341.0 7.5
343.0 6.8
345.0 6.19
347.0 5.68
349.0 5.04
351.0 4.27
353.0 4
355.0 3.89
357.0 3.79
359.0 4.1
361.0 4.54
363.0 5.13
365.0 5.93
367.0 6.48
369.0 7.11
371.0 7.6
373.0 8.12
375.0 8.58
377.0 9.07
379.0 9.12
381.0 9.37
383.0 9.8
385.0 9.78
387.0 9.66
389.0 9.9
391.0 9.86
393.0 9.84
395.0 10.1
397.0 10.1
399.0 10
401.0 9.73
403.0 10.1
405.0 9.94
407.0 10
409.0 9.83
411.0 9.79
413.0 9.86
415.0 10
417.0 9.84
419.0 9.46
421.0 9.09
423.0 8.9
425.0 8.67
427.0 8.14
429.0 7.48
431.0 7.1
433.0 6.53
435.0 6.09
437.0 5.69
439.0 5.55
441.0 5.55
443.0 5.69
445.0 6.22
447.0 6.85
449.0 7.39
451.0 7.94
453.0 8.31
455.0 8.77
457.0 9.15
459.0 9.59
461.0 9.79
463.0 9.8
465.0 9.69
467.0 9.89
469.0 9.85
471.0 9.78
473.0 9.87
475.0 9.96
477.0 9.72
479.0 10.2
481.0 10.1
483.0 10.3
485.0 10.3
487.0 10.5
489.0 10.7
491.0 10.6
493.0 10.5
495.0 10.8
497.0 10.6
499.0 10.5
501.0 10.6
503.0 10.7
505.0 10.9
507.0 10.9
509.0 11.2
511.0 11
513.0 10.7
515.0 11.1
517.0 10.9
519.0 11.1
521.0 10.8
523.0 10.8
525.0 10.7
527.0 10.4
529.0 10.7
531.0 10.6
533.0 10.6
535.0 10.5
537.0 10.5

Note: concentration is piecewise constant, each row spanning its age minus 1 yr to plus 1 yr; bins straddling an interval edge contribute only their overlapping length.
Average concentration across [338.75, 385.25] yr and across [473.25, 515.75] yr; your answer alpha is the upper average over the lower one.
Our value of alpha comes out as 1.60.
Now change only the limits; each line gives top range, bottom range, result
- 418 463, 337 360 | 1.40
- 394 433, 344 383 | 1.48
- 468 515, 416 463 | 1.35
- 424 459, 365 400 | 0.80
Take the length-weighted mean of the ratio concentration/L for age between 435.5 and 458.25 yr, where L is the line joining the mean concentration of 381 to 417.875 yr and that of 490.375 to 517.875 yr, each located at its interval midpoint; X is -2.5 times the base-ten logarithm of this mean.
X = 0.42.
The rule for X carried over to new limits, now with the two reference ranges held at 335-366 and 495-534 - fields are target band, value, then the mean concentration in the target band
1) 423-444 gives 0.210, 6.76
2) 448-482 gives -0.019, 9.4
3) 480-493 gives -0.056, 10.4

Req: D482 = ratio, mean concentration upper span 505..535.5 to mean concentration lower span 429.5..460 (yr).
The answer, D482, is 1.52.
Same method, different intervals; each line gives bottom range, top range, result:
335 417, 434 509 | 1.16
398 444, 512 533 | 1.28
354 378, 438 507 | 1.51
